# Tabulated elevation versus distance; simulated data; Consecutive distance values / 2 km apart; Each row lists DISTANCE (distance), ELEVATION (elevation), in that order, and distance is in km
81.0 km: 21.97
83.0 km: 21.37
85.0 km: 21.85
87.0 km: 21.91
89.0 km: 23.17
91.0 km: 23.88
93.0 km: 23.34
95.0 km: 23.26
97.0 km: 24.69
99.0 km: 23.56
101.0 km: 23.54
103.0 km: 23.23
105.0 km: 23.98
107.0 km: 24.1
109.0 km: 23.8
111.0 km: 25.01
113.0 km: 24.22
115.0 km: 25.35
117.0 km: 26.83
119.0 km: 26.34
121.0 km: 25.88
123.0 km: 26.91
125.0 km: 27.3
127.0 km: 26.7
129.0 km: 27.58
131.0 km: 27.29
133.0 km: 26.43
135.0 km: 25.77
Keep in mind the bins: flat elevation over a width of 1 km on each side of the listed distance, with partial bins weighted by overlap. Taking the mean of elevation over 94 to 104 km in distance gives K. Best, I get 23.7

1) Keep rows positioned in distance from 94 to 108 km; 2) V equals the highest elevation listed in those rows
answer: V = 24.69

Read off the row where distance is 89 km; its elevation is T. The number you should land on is 23.17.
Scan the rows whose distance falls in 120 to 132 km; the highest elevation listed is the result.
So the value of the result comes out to 27.58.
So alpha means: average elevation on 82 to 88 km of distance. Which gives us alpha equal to 21.7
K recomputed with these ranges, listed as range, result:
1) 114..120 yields 26.2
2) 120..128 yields 26.7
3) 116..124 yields 26.5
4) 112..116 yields 24.8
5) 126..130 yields 27.1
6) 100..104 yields 23.4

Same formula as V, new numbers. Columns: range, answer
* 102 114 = 25.01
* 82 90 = 23.17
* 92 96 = 23.34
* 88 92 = 23.88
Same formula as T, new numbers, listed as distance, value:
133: 26.43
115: 25.35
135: 25.77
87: 21.91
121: 25.88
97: 24.69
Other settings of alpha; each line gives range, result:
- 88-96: 23.4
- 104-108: 24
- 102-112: 24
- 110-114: 24.6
